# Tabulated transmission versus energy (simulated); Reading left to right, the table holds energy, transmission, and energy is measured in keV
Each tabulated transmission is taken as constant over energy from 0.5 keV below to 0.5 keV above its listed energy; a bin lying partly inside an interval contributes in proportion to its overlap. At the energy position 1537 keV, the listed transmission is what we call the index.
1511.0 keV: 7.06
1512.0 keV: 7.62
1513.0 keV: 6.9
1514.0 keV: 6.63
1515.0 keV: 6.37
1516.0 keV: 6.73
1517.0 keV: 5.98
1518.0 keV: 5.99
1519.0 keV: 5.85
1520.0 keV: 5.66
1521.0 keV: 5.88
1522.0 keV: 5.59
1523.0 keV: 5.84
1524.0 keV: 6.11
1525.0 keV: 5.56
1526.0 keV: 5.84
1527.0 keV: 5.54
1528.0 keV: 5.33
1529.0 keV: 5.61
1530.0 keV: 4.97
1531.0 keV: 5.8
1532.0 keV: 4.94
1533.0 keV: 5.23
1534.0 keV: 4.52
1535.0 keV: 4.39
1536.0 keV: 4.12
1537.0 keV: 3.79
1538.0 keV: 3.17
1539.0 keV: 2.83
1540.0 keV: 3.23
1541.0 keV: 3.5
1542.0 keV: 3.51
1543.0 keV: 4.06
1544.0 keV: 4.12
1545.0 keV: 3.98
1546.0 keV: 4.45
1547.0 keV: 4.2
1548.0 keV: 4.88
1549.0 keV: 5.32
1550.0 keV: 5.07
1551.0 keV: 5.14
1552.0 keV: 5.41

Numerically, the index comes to 3.79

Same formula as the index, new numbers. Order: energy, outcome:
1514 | 6.63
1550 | 5.07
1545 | 3.98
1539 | 2.83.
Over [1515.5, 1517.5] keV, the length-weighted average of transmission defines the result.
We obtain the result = 6.36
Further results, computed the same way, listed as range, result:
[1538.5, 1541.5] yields 3.19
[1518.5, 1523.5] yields 5.76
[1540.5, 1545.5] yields 3.83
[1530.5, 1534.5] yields 5.12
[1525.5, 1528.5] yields 5.57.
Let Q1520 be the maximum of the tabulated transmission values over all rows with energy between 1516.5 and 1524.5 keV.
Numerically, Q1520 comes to 6.11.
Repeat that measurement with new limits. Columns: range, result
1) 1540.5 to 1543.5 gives 4.06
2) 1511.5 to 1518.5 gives 7.62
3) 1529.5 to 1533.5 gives 5.8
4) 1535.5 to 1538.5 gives 4.12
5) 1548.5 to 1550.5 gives 5.32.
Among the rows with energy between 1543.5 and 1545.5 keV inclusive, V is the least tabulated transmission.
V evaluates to 3.98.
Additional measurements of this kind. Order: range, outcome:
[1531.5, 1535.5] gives 4.39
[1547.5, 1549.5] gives 4.88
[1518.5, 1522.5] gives 5.59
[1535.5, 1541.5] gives 2.83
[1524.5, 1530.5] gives 4.97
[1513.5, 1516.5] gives 6.37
